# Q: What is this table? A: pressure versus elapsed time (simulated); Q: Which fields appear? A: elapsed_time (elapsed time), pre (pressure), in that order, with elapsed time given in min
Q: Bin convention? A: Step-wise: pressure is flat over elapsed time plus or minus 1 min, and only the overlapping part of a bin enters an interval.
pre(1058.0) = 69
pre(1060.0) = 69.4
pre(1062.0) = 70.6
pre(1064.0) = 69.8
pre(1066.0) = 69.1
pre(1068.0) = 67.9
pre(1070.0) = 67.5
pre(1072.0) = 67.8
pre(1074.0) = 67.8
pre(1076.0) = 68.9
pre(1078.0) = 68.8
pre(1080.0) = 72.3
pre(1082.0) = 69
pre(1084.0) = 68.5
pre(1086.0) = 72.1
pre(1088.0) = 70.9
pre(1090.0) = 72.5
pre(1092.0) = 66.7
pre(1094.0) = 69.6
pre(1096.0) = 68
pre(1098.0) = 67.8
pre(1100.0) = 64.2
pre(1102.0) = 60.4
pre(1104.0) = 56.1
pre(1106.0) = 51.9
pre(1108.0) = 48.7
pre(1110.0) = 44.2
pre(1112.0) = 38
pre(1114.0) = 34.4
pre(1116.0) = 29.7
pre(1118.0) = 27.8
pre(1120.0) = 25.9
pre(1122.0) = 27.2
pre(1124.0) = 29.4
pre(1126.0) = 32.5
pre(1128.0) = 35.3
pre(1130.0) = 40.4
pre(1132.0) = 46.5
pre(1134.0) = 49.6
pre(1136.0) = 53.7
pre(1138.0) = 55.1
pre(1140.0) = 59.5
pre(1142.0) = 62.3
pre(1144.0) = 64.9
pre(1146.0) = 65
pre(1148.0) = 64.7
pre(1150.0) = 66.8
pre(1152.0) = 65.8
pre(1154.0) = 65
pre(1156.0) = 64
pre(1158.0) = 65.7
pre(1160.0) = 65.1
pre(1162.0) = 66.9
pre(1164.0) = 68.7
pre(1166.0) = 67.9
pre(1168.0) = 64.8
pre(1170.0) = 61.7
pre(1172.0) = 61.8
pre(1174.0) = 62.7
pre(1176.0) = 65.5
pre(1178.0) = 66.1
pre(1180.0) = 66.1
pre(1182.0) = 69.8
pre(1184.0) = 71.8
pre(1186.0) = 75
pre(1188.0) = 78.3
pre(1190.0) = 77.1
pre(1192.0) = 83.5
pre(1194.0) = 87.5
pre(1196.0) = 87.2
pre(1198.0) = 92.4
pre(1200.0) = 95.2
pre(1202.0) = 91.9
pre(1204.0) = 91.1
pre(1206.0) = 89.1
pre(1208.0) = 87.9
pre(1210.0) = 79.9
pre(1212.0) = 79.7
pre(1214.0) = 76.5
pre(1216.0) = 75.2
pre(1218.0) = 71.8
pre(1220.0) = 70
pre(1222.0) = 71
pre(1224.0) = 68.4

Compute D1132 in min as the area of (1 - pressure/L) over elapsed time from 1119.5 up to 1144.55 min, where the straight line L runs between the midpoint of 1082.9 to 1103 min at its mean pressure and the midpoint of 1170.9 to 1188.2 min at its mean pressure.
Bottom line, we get 8.6 min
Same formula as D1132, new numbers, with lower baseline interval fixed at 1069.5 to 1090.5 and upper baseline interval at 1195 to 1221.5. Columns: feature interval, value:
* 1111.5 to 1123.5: 7.1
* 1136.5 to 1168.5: 5.4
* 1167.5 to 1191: 3.5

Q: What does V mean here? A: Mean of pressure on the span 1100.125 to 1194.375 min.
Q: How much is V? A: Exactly 57.1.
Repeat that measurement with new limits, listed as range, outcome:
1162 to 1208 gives 76.2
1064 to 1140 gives 55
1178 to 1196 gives 76.2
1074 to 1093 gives 69.9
